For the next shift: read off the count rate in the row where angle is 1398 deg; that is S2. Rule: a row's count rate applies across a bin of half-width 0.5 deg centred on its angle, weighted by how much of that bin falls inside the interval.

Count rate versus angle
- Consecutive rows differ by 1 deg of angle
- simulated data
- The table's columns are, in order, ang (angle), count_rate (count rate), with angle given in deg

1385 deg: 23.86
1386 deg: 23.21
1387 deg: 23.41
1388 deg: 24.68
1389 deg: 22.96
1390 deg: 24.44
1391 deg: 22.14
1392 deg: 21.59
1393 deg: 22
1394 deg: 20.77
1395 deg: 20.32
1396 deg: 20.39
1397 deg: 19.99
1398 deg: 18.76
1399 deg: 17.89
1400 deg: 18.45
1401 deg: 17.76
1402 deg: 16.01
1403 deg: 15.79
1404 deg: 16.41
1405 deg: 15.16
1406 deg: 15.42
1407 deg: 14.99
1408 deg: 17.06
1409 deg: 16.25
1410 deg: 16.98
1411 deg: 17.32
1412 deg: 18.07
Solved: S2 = 18.76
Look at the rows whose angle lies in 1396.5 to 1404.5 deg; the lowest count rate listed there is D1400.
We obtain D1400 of 15.79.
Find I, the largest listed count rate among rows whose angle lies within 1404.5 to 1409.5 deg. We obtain 17.06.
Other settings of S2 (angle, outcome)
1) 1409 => 16.25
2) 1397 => 19.99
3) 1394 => 20.77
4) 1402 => 16.01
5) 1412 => 18.07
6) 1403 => 15.79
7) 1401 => 17.76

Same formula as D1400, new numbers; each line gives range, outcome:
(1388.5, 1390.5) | 22.96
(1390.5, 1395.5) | 20.32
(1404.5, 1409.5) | 14.99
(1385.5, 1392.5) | 21.59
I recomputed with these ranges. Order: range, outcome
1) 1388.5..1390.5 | 24.44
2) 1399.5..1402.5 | 18.45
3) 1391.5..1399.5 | 22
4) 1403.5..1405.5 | 16.41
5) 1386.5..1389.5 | 24.68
